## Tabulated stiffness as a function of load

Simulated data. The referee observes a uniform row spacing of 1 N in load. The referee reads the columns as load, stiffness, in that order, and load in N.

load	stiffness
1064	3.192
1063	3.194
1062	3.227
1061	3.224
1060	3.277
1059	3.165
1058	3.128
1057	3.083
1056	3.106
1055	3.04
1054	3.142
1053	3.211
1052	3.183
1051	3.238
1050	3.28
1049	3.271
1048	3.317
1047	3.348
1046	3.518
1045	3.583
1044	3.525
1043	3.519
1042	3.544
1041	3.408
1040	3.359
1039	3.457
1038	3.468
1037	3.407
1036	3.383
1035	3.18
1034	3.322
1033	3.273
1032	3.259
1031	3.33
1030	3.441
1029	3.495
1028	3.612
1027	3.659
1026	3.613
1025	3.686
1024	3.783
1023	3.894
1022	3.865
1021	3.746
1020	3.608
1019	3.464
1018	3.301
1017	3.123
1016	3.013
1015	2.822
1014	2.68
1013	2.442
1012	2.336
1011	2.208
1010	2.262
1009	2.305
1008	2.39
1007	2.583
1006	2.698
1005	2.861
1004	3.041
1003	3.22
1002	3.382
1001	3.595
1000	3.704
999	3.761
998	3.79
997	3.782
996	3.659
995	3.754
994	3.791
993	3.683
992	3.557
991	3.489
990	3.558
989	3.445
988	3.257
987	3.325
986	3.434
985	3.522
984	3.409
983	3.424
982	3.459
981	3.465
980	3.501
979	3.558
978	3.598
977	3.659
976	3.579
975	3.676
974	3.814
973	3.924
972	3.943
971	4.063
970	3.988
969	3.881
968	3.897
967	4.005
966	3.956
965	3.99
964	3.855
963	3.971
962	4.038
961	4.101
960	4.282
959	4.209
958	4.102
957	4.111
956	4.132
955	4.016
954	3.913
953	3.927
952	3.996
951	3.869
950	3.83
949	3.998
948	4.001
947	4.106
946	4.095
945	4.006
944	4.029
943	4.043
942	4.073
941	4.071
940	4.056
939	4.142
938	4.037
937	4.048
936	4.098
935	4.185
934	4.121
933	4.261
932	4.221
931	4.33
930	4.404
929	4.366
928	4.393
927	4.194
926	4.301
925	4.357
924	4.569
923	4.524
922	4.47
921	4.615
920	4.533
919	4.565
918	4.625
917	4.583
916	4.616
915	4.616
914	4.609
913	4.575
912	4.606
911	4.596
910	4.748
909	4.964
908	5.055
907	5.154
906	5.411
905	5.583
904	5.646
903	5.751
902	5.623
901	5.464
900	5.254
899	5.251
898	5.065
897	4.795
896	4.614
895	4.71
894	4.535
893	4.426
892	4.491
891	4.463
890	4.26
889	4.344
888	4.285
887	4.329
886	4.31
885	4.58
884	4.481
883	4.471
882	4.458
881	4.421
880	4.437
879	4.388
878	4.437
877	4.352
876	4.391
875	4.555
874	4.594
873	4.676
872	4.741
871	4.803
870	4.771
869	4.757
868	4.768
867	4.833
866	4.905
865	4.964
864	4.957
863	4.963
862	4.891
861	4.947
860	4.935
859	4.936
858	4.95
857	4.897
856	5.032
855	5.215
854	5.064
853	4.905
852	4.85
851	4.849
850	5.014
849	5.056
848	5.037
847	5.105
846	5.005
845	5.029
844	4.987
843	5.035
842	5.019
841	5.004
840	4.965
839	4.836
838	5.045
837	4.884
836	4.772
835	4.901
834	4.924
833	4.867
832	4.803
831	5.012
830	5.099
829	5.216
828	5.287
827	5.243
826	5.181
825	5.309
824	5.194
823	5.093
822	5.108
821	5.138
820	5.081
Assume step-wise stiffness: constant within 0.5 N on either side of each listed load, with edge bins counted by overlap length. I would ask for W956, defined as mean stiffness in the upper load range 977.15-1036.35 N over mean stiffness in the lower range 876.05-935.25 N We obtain 0.72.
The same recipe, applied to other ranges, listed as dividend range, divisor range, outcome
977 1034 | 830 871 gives 0.67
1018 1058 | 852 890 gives 0.73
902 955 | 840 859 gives 0.89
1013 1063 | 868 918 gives 0.71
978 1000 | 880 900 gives 0.78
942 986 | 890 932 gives 0.82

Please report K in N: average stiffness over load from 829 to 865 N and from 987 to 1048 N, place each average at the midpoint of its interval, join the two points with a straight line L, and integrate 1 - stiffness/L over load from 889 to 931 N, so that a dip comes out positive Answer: -3.8 N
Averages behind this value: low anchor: 4.97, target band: 4.76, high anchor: 3.32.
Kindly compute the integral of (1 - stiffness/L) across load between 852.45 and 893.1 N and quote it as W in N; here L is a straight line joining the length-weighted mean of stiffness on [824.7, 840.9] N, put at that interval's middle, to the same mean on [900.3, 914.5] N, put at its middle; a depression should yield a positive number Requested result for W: 3.3 N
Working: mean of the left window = 5.02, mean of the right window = 5.13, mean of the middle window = 4.67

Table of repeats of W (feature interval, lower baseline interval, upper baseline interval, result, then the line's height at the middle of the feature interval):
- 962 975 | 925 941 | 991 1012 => -0.90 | 3.68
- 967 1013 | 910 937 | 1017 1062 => 5.36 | 3.84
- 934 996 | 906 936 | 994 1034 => 1.11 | 3.92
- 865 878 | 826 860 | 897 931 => 0.64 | 4.92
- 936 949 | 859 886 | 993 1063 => -0.04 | 4.04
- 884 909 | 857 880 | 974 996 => -2.45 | 4.46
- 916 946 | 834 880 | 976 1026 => -1.61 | 4.06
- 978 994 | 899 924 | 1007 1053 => 1.60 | 3.88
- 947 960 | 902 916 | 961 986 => 0.40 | 4.15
